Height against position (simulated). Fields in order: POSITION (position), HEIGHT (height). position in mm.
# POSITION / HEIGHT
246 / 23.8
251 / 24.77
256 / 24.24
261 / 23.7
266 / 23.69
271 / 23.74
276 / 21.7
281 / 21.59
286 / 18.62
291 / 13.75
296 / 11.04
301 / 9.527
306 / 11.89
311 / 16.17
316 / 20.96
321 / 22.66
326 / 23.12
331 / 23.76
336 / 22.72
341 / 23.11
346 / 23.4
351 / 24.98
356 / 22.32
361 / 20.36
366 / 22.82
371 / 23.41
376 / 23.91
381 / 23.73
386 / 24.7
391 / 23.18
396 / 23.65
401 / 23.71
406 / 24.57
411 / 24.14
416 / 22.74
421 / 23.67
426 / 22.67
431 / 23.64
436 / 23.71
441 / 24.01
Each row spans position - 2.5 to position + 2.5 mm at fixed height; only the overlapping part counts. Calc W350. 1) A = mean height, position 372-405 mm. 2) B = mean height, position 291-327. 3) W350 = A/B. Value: 1.5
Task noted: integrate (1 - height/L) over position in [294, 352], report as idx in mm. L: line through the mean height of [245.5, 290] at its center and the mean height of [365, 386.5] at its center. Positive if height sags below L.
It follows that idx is 9.48 mm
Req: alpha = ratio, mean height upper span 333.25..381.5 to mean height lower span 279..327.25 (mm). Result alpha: 1.38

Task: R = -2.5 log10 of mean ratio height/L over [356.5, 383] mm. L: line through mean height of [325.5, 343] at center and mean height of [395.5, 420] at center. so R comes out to 0.032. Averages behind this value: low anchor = 23.2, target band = 22.8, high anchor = 23.8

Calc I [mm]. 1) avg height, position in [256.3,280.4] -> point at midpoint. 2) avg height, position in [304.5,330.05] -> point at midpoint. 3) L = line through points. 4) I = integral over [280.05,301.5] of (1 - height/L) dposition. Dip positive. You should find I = 6.6 mm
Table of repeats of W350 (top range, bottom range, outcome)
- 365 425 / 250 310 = 1.26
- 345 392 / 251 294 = 1.09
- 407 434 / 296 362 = 1.17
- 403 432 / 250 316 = 1.26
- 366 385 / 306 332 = 1.17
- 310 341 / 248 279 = 0.93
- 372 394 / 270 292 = 1.19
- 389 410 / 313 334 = 1.06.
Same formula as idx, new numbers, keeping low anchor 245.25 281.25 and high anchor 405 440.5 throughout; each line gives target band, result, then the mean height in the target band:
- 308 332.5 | 2.59 mm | 21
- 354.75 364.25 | 0.89 mm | 21.3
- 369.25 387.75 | -0.29 mm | 23.9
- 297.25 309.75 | 6.50 mm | 11.3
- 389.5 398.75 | 0.04 mm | 23.4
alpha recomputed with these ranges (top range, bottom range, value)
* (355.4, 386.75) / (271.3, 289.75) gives 1.12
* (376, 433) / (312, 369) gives 1.05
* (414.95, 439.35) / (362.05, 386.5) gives 1.00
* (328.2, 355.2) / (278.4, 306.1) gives 1.61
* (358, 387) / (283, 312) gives 1.71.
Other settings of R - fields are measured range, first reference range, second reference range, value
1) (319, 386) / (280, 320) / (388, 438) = -0.21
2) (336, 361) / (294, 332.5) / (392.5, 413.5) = -0.16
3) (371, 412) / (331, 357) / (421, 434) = -0.03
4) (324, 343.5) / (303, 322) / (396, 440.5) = -0.24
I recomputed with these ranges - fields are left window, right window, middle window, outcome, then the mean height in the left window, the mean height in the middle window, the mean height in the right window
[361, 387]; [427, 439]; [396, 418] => -0.3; 23.3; 23.8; 23.6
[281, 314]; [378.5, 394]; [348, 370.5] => -2.0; 14.2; 22.7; 23.9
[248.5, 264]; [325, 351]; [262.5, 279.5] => 0.8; 24.2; 23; 23.4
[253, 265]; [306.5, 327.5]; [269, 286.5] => 0.7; 24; 21.7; 19.8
